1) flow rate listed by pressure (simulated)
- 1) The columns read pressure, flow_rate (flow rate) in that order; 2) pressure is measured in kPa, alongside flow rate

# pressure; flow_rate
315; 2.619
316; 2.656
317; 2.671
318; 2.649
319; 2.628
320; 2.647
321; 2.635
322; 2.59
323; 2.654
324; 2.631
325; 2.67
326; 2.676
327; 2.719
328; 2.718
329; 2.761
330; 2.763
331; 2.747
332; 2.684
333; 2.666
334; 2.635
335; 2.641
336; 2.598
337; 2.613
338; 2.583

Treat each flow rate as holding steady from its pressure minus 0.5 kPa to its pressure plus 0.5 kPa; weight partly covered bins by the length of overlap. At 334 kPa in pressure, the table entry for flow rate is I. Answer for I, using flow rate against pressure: 2.635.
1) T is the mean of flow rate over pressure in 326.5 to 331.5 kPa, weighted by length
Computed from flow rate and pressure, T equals 2.74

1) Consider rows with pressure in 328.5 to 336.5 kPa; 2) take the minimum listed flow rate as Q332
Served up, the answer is 2.598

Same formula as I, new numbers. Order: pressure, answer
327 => 2.719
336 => 2.598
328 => 2.718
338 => 2.583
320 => 2.647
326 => 2.676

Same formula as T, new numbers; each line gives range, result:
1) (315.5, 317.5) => 2.66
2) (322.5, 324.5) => 2.64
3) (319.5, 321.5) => 2.64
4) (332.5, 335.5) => 2.65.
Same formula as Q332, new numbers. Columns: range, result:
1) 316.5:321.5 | 2.628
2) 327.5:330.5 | 2.718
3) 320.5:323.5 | 2.59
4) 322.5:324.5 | 2.631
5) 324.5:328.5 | 2.67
